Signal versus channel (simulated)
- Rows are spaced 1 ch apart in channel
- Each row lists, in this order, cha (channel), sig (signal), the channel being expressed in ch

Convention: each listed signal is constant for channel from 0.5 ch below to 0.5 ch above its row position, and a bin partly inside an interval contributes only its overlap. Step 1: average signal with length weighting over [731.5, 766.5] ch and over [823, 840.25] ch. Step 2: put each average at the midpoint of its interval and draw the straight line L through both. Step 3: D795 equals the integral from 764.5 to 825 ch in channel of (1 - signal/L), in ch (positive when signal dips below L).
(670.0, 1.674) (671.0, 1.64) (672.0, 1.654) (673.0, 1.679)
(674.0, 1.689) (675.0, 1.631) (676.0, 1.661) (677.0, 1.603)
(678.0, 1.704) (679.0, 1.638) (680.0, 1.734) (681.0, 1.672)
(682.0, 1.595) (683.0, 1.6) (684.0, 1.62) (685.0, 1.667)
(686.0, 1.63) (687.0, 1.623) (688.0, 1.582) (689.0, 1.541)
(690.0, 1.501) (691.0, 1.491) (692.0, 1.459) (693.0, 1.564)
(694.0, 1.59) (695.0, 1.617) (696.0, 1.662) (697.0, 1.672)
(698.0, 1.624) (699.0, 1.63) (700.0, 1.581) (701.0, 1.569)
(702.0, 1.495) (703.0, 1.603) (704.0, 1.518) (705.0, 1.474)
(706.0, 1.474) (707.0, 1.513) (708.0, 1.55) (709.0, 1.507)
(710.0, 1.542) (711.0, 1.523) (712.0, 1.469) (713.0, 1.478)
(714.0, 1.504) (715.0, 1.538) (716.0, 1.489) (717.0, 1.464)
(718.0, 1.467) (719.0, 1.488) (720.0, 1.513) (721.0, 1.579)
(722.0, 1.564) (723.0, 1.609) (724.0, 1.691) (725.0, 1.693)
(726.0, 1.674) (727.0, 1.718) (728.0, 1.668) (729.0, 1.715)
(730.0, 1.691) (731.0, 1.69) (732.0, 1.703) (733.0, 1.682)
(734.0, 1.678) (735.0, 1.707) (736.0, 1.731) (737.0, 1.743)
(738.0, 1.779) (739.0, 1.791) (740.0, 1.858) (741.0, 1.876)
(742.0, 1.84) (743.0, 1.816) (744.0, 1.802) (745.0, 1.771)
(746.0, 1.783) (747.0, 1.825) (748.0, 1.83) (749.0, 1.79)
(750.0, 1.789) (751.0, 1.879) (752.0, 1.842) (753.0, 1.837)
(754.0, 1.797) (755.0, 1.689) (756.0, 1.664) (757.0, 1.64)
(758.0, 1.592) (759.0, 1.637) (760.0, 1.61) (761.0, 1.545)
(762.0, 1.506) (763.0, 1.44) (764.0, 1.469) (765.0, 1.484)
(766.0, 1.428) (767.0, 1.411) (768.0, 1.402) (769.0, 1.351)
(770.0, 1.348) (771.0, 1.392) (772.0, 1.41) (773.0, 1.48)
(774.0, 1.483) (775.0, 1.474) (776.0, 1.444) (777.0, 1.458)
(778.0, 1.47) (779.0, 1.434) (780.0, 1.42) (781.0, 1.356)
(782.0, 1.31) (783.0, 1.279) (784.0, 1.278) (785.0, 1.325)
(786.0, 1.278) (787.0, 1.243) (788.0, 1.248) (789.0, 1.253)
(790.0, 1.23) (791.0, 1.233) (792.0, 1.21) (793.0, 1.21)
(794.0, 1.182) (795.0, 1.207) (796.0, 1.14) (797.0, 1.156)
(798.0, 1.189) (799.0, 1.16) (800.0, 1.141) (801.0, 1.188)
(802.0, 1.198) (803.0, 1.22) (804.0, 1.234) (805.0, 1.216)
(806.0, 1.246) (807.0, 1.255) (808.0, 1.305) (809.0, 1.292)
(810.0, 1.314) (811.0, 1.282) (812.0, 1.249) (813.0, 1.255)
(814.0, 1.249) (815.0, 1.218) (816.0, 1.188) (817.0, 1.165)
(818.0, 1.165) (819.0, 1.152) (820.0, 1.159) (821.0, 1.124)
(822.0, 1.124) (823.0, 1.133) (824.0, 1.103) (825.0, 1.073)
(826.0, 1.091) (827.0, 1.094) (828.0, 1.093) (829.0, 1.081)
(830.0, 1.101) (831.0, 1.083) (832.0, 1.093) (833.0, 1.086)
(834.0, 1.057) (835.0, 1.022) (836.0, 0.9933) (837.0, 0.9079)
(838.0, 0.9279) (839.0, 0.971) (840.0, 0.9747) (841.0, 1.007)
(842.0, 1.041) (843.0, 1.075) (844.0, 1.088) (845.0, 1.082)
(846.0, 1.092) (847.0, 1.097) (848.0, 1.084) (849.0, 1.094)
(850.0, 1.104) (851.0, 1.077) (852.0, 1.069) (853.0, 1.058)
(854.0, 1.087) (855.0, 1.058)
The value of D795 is 2.9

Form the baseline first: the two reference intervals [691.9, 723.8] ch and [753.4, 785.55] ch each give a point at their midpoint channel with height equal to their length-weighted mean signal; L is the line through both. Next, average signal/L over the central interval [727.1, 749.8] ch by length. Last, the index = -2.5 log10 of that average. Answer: -0.17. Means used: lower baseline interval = 1.54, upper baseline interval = 1.47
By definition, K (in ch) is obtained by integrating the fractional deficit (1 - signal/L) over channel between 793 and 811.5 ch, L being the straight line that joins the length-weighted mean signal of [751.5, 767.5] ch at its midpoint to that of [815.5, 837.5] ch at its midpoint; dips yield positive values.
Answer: 0.8 ch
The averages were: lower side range 1.6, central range 1.22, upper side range 1.09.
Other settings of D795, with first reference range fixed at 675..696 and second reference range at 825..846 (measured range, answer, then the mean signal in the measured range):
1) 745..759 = -4.16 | 1.76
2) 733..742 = -2.28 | 1.77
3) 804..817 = -1.29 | 1.25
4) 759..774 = -1.75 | 1.46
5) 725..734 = -1.56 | 1.69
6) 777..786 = -0.81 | 1.36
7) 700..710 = 0.05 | 1.53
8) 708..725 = -0.48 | 1.53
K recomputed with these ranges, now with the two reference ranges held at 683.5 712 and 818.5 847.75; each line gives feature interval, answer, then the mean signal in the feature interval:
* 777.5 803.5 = -0.60 ch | 1.25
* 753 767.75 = -2.62 ch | 1.57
